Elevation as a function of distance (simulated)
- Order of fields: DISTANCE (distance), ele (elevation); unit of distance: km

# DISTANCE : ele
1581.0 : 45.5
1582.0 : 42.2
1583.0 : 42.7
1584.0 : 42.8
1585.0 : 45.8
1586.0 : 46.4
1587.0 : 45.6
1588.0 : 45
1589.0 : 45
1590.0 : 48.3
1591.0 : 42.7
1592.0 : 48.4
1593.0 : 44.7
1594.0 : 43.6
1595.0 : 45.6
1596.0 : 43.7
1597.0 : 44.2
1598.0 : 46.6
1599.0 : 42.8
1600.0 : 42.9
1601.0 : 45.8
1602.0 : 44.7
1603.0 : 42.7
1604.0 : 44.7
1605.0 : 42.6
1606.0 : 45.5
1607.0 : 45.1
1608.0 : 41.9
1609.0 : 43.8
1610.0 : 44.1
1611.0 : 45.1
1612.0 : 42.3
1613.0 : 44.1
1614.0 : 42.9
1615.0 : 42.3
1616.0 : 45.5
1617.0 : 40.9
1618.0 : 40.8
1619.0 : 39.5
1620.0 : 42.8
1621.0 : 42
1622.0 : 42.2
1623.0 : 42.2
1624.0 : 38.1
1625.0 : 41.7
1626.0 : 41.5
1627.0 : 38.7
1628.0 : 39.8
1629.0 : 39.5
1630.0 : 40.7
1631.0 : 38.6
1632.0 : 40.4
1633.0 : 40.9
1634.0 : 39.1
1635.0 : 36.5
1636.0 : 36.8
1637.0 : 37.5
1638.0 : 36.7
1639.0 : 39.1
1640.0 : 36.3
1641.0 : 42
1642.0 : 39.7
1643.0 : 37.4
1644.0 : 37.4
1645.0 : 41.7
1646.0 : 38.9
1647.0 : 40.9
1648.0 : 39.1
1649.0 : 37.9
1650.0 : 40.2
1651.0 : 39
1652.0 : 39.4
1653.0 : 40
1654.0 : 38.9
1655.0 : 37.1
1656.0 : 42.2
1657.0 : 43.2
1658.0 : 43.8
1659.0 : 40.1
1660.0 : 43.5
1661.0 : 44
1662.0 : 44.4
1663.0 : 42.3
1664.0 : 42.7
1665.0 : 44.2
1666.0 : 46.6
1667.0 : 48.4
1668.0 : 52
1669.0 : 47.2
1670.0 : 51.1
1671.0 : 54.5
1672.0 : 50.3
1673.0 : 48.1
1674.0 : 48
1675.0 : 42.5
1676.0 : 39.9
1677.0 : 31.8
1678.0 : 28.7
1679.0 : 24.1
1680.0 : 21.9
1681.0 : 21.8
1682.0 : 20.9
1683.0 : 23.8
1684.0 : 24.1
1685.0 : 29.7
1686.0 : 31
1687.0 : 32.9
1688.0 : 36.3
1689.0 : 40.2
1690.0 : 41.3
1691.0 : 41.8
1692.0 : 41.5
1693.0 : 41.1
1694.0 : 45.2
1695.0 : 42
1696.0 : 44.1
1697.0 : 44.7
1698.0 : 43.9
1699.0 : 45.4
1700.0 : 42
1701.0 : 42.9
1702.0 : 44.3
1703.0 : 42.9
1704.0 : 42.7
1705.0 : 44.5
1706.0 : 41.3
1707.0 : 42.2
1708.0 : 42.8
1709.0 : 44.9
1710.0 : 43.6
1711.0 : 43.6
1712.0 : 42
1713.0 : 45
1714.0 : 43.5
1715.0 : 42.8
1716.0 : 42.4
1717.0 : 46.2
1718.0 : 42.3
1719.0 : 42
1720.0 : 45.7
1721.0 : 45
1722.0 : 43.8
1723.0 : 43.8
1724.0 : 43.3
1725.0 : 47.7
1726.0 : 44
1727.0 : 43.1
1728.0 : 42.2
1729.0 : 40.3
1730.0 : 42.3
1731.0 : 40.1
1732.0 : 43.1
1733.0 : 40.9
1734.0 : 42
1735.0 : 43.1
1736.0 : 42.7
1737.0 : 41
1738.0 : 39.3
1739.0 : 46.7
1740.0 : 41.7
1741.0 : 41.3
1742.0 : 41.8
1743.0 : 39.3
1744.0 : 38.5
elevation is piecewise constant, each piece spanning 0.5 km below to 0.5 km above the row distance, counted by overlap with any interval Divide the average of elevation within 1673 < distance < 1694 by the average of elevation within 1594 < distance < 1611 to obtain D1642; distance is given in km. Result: 0.77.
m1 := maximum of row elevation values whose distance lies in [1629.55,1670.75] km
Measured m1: 52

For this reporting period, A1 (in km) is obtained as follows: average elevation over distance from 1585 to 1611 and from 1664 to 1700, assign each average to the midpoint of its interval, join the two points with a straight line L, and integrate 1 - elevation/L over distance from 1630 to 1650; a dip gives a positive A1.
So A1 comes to 1.5 km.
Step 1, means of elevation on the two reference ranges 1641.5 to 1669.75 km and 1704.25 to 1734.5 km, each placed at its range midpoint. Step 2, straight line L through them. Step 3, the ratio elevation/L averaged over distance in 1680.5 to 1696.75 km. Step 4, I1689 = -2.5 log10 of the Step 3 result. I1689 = 0.21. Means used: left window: 41.9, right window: 43.2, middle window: 35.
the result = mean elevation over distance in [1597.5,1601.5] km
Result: 44.5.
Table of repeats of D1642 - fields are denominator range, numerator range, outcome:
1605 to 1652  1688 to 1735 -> 1.06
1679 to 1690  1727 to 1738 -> 1.46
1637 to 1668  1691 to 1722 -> 1.06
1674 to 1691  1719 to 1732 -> 1.38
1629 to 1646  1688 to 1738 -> 1.11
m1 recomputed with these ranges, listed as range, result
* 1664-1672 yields 54.5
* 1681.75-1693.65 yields 41.8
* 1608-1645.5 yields 45.5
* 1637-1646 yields 42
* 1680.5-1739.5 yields 47.7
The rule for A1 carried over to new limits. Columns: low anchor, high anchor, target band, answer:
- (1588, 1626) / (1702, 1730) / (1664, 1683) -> 1.6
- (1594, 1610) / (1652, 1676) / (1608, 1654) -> 4.2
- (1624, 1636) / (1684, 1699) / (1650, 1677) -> -3.1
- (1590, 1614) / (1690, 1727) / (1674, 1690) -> 4.7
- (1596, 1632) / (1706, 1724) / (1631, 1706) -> 5.6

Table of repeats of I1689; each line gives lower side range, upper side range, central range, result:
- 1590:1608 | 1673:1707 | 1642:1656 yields 0.04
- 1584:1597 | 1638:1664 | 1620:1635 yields 0.05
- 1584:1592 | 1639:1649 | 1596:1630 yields 0.00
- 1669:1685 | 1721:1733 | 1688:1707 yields -0.11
